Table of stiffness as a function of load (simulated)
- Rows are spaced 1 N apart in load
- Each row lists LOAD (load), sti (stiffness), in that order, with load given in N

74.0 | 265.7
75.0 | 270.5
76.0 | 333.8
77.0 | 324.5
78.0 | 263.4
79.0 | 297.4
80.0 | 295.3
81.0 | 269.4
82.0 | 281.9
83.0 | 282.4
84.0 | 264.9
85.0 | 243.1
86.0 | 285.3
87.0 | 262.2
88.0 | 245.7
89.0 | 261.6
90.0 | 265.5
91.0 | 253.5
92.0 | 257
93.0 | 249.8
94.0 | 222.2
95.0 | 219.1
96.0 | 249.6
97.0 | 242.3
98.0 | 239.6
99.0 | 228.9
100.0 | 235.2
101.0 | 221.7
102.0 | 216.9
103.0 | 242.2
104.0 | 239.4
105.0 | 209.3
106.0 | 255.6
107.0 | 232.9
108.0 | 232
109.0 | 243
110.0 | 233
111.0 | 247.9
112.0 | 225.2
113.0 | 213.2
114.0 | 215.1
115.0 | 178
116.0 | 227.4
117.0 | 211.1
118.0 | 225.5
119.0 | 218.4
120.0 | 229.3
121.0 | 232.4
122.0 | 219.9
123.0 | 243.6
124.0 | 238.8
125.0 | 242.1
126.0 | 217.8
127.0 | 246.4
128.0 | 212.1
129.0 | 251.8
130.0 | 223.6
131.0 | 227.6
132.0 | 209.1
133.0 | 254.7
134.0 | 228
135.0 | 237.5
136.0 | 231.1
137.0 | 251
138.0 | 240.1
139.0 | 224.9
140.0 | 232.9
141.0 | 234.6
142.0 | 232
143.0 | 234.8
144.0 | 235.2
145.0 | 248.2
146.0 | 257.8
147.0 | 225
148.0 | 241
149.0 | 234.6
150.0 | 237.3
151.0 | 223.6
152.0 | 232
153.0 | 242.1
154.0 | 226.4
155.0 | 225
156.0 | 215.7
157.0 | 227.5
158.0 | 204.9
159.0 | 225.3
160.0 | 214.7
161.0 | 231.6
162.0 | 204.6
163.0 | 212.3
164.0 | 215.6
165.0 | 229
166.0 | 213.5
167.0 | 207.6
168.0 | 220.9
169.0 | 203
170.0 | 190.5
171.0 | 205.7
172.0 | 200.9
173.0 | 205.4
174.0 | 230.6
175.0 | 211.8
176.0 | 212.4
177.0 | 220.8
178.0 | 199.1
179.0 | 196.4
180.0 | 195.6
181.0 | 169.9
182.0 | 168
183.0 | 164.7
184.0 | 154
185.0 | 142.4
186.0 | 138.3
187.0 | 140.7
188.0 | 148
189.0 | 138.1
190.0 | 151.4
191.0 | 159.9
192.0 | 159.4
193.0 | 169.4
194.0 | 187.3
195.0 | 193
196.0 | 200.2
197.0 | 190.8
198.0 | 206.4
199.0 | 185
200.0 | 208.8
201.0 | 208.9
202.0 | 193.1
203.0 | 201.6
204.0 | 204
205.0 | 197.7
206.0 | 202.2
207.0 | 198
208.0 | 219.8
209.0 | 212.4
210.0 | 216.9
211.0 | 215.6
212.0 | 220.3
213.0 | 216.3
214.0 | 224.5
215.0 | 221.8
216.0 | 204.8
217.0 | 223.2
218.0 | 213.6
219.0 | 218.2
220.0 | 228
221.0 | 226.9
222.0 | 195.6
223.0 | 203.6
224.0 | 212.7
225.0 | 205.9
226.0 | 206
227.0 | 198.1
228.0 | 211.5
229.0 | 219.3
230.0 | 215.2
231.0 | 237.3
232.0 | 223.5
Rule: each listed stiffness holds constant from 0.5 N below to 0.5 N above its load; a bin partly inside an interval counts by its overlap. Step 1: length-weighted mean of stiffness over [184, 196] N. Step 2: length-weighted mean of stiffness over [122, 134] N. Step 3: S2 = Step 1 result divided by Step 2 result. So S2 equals 0.68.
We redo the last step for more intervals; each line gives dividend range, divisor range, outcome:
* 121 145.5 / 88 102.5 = 0.97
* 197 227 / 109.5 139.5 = 0.92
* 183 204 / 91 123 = 0.76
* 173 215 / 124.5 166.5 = 0.83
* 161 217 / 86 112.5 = 0.81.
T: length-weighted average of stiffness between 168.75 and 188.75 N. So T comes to 184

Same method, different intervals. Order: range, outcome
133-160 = 233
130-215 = 208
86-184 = 226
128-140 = 233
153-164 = 220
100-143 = 230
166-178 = 210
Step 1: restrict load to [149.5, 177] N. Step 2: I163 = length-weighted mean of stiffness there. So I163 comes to 217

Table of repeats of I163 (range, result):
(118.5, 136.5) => 231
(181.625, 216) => 187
